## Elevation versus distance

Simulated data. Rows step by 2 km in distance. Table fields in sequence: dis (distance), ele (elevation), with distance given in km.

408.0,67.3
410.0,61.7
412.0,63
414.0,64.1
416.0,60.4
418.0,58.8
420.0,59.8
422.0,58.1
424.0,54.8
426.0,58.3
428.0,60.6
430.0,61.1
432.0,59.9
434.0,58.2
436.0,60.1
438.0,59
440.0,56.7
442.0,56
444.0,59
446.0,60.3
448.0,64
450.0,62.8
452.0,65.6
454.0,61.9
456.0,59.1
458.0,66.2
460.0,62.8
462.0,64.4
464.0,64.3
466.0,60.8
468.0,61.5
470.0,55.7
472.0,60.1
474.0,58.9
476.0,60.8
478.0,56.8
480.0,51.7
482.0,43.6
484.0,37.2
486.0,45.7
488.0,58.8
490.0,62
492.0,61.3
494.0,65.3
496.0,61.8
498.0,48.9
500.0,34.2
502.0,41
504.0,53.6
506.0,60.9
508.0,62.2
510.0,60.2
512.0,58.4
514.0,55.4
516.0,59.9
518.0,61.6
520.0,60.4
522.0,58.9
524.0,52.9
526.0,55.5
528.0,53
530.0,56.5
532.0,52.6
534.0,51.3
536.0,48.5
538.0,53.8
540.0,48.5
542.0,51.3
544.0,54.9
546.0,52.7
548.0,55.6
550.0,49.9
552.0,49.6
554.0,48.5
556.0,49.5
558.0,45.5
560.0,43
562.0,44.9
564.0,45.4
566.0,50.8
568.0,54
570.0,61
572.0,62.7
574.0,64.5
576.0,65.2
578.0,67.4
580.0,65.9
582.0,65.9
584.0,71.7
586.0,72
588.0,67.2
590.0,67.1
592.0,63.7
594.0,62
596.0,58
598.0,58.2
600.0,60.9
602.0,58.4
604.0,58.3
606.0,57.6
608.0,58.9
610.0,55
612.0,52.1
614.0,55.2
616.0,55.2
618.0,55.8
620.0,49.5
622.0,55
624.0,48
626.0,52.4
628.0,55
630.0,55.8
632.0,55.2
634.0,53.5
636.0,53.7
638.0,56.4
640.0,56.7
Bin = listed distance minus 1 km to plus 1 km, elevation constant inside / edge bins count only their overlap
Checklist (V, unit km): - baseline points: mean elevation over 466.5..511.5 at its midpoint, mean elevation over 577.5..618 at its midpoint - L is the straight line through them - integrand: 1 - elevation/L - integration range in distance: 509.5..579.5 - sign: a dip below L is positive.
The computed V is 4.39 km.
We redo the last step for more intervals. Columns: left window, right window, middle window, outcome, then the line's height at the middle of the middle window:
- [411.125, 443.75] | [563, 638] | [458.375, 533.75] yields 3.5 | 59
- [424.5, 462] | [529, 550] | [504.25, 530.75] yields -1.8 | 54.3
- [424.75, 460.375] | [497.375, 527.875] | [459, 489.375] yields 0.9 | 58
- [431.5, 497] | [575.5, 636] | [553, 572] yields 2.9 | 59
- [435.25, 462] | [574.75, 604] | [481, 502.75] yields 3.9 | 62.1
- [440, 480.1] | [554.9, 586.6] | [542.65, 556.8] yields 1.7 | 58.4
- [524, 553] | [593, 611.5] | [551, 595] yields -2.1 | 55.7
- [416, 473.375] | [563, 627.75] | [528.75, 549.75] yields 2.5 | 59.6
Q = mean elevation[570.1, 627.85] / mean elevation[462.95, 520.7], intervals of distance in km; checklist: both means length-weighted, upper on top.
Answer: 1.1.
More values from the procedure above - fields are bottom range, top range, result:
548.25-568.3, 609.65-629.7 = 1.11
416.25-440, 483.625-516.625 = 0.93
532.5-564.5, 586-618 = 1.20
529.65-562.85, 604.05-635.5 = 1.08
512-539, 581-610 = 1.13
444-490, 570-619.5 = 1.05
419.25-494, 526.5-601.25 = 0.96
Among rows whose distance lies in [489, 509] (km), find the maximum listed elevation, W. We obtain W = 65.3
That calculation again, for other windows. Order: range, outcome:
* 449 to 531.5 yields 66.2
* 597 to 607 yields 60.9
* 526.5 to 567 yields 56.5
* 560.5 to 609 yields 72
